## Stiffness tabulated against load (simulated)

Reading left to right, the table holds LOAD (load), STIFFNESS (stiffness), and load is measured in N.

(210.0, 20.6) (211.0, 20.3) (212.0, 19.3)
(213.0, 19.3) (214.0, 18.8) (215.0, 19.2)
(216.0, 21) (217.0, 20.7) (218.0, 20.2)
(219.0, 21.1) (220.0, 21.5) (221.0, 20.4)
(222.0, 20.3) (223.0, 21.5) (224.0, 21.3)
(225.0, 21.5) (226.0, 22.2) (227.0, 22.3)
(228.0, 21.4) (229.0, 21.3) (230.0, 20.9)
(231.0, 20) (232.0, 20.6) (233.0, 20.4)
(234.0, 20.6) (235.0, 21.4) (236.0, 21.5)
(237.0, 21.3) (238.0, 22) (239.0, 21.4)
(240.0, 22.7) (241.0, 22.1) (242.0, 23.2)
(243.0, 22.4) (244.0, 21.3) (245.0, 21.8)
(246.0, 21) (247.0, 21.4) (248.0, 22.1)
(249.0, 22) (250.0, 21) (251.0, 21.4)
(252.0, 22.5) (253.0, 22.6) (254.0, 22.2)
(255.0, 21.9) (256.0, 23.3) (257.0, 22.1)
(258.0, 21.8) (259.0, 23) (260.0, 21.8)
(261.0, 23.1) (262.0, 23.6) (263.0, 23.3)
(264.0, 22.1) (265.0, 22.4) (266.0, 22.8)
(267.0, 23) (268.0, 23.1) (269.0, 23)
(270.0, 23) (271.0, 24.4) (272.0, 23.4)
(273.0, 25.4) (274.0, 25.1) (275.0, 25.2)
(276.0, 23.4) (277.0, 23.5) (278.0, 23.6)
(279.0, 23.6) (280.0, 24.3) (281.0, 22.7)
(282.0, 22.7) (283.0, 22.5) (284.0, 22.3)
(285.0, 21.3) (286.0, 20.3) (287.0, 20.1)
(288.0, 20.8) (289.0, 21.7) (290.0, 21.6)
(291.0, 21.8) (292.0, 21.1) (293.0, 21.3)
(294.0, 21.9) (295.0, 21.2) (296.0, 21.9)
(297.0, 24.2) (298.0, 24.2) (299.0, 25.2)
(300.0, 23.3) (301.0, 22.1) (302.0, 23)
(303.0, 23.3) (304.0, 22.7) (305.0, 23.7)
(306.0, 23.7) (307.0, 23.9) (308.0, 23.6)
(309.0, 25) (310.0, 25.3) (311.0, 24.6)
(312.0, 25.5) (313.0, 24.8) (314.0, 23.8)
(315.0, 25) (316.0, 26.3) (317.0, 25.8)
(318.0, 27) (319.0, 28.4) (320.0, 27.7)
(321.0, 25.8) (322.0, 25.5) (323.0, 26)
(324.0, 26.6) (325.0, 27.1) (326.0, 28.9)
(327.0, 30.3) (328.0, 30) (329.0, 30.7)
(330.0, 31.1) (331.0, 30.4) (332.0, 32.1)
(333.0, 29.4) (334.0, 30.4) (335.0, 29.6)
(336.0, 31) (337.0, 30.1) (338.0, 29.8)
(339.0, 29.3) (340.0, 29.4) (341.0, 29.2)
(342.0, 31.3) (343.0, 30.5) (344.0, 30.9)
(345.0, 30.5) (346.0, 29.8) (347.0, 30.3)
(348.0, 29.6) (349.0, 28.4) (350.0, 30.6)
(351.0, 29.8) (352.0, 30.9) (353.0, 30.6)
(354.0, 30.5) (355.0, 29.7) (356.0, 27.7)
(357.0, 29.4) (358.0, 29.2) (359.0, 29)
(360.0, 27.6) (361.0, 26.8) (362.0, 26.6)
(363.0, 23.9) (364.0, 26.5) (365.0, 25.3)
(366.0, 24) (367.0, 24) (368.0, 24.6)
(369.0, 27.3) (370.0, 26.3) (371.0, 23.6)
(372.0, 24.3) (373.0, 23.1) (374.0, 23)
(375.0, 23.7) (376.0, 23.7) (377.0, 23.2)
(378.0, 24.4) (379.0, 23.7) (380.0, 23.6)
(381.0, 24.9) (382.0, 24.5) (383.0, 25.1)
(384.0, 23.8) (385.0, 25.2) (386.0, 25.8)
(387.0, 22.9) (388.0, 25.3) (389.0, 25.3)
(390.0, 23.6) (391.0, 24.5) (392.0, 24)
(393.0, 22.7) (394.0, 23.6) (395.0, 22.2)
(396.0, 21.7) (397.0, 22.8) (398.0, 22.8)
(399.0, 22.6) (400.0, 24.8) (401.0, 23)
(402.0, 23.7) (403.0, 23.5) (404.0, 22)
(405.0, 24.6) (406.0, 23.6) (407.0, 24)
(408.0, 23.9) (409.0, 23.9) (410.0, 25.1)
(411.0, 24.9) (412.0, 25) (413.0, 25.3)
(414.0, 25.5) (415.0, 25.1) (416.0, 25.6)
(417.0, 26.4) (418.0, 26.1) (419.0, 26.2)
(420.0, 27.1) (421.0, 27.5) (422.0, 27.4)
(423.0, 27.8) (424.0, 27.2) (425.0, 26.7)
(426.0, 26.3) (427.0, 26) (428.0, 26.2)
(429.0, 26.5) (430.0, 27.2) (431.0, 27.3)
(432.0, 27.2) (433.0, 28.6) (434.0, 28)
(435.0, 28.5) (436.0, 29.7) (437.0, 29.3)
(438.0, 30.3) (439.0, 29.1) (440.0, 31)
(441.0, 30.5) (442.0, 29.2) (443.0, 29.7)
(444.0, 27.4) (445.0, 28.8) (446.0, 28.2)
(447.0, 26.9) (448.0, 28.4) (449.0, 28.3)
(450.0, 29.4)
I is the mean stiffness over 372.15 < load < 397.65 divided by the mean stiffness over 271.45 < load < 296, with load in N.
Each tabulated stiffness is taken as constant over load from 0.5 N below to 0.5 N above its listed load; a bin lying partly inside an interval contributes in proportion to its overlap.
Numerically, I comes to 1.1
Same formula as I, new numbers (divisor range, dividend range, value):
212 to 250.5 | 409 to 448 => 1.29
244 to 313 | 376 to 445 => 1.12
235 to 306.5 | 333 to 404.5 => 1.17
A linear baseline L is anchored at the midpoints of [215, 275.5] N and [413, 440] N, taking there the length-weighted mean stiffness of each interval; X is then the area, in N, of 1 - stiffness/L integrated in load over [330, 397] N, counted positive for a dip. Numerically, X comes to -3.90 N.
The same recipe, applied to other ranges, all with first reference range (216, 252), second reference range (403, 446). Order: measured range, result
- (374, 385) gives 0.64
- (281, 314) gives 0.52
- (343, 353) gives -2.23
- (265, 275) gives -0.57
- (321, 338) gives -3.60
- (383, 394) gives 0.63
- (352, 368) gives -1.56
